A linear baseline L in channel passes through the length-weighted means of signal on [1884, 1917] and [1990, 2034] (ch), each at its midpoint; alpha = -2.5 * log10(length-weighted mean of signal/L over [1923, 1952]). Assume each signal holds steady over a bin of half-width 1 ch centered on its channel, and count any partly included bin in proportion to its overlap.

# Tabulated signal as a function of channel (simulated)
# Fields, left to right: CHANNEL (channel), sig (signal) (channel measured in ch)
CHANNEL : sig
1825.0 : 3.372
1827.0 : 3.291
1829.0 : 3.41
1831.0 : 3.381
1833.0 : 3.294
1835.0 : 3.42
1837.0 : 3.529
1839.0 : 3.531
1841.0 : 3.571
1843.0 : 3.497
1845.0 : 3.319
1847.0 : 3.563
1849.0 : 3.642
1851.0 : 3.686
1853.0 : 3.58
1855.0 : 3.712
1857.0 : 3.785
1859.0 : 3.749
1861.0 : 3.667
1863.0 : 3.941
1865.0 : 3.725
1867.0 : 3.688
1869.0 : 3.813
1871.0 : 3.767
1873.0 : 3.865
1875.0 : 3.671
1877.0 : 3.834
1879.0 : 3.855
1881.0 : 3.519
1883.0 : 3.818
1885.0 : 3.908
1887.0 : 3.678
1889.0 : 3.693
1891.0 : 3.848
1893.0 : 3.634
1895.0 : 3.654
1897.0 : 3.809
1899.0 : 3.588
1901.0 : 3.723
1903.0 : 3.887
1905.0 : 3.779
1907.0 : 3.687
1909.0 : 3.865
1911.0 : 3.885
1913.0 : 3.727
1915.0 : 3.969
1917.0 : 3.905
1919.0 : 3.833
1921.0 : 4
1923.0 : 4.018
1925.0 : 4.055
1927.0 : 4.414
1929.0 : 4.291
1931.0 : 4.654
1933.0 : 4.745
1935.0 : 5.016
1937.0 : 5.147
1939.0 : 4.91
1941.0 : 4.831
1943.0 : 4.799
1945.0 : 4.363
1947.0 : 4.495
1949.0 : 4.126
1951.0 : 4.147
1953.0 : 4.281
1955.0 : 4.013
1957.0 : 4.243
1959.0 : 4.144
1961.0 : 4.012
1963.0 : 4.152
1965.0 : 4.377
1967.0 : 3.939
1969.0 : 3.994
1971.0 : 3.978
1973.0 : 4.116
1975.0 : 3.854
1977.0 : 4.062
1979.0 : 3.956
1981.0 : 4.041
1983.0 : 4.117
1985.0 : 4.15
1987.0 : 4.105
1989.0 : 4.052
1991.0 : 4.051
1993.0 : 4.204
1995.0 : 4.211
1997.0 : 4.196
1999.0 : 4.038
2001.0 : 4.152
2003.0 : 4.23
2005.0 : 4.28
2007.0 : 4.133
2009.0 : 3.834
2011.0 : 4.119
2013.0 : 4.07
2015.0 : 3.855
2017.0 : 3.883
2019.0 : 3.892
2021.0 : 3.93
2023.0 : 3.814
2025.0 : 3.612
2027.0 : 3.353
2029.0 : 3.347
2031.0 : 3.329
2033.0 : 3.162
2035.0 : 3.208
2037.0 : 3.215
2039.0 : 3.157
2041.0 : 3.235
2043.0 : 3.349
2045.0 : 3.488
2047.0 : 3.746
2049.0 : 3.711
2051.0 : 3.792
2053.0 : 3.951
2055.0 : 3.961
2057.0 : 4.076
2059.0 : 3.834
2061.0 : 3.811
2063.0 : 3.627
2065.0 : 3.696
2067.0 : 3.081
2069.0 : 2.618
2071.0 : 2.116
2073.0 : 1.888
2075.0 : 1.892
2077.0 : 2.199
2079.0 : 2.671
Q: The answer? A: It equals -0.192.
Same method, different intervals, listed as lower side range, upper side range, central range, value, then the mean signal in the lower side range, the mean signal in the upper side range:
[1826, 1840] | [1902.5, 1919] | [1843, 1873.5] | -0.043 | 3.41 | 3.84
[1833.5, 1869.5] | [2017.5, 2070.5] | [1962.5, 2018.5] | -0.148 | 3.63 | 3.53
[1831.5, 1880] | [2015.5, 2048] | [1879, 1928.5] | -0.066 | 3.65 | 3.49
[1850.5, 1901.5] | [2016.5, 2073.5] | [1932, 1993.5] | -0.188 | 3.74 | 3.45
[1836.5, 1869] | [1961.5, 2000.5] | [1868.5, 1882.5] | -0.011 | 3.64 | 4.08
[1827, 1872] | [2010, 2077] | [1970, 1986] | -0.158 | 3.6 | 3.43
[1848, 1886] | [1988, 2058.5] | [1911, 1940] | -0.149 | 3.75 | 3.79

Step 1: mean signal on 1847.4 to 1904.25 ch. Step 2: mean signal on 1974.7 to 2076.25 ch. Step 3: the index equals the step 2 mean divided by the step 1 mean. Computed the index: 0.98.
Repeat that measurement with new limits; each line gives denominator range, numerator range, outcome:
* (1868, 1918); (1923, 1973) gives 1.16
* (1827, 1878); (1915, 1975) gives 1.19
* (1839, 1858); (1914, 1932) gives 1.15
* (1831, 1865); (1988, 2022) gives 1.13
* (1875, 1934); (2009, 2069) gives 0.93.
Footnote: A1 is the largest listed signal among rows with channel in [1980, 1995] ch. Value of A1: 4.211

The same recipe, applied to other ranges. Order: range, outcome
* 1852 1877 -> 3.941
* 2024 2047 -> 3.746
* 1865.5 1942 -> 5.147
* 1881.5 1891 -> 3.908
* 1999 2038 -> 4.28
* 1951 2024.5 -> 4.377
